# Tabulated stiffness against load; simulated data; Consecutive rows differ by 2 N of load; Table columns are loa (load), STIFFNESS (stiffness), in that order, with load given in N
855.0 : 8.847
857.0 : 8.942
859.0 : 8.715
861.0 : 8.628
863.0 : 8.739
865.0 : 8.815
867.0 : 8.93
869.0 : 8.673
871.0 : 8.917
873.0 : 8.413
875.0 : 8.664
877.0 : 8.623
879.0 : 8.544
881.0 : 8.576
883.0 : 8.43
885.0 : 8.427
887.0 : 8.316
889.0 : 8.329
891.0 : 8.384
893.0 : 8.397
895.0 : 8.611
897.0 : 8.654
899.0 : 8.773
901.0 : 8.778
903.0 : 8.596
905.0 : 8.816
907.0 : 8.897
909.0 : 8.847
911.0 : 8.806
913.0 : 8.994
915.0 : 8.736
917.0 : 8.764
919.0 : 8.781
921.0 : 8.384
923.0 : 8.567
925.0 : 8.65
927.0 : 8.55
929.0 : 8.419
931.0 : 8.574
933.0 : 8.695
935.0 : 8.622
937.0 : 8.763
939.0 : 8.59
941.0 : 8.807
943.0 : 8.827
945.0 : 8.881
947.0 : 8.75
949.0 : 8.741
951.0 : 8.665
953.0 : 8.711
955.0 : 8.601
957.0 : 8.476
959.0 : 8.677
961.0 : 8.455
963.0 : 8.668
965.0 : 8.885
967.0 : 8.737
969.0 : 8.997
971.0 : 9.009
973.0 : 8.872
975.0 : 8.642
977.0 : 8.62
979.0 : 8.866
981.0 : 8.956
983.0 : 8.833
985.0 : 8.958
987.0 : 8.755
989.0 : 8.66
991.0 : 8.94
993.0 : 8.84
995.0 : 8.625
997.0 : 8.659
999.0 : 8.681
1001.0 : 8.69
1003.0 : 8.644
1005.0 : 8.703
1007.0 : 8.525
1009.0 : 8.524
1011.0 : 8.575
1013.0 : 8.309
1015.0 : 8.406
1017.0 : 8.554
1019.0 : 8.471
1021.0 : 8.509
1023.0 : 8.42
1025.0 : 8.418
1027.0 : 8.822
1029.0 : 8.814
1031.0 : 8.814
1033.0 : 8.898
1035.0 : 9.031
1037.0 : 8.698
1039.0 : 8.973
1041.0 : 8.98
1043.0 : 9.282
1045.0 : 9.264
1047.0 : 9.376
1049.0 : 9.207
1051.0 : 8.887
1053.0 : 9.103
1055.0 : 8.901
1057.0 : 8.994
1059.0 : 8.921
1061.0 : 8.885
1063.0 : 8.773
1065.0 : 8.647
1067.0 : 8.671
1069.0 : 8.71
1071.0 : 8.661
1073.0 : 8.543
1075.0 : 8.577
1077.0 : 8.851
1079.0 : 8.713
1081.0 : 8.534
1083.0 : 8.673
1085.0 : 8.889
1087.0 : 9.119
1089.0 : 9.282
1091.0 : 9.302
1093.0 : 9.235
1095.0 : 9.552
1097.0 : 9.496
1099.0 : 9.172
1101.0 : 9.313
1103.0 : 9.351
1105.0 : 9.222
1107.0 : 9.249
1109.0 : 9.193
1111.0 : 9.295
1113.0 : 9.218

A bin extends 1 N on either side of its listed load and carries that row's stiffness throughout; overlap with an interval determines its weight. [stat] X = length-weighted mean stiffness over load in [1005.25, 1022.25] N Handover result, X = 8.49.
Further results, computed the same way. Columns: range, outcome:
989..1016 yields 8.63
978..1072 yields 8.78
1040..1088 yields 8.88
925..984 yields 8.72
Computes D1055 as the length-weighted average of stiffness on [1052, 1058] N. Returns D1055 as 9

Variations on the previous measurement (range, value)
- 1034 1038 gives 8.86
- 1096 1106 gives 9.31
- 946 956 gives 8.69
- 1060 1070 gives 8.74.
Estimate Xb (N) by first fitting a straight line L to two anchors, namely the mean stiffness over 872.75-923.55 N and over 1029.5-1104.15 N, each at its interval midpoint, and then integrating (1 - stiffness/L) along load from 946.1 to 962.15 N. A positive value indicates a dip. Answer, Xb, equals 0.2 N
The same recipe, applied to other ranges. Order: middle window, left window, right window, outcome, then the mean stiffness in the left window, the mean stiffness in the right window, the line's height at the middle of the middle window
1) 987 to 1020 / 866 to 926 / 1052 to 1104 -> 0.8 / 8.64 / 8.96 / 8.83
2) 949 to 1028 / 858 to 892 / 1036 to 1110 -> 1.4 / 8.6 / 9.01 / 8.83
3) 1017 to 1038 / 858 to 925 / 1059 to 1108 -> 0.5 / 8.65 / 8.97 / 8.88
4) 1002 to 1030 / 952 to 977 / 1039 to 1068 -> 1.0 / 8.72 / 8.99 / 8.88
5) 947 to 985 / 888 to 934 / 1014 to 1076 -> -0.1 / 8.65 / 8.81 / 8.72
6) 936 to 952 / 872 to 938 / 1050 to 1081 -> -0.2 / 8.62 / 8.78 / 8.66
